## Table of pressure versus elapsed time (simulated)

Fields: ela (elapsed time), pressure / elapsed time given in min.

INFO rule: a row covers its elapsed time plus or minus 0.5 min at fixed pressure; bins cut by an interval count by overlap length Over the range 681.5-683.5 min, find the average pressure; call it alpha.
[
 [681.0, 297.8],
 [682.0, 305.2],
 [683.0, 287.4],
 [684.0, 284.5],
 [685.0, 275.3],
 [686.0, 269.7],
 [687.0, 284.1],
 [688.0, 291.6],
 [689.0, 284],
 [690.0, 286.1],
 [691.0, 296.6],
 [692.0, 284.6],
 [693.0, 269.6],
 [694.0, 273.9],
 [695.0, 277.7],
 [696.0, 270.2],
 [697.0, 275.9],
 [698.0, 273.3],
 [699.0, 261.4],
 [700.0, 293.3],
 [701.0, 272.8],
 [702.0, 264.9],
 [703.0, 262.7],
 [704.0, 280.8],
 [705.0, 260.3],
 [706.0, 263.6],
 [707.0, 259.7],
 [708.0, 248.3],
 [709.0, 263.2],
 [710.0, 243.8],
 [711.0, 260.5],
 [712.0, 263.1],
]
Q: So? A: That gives 296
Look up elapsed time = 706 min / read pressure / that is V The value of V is 263.6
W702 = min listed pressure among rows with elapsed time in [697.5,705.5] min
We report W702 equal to 260.3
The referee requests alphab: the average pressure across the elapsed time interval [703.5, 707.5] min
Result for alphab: 266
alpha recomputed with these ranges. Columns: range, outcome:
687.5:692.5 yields 289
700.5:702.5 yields 269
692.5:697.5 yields 273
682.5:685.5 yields 282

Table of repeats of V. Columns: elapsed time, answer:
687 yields 284.1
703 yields 262.7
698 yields 273.3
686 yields 269.7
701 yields 272.8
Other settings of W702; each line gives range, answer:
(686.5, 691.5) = 284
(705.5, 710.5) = 243.8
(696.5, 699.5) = 261.4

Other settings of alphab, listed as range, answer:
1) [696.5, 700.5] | 276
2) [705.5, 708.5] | 257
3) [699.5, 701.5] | 283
